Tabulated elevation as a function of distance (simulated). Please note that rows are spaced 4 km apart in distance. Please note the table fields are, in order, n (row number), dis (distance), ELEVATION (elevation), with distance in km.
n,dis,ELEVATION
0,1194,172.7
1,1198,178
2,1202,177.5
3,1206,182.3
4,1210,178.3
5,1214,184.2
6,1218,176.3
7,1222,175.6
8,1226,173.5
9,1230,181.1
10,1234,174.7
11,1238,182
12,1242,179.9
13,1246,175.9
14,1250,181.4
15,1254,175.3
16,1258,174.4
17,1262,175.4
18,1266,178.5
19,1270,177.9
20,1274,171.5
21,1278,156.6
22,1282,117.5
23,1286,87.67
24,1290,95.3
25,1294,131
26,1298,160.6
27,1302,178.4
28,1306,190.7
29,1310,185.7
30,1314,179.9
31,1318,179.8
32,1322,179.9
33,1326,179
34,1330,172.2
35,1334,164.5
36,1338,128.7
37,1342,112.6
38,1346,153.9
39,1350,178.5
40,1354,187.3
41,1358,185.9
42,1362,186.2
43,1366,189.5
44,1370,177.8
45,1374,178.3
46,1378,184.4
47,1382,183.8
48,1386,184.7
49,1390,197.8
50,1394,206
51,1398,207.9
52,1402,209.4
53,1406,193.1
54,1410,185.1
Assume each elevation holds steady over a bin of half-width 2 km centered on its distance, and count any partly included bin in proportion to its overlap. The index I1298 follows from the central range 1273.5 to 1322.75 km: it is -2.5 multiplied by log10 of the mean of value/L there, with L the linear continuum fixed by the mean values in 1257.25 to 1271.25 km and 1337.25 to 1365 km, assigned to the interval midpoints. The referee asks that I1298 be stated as 0.12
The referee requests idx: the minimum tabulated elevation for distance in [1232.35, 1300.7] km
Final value 87.67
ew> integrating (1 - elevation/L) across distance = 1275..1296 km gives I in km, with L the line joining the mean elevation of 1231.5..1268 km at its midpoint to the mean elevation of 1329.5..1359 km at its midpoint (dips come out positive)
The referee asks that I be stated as 6.2 km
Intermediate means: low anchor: 178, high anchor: 159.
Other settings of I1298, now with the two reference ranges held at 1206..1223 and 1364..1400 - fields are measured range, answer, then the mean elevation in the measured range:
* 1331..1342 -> 0.29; 143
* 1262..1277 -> 0.05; 175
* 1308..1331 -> 0.04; 180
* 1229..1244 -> 0.01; 179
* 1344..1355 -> 0.10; 172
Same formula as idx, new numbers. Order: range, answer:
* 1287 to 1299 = 95.3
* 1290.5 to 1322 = 131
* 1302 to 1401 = 112.6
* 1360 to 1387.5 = 177.8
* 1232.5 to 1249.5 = 174.7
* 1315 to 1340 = 128.7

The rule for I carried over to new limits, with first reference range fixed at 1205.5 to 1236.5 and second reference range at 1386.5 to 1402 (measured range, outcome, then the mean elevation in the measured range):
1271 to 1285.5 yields 3.3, 144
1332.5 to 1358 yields 5.1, 157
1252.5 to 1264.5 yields 0.5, 175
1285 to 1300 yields 5.4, 121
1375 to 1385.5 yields 0.9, 184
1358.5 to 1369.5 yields 0.7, 186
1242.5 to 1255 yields 0.3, 178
